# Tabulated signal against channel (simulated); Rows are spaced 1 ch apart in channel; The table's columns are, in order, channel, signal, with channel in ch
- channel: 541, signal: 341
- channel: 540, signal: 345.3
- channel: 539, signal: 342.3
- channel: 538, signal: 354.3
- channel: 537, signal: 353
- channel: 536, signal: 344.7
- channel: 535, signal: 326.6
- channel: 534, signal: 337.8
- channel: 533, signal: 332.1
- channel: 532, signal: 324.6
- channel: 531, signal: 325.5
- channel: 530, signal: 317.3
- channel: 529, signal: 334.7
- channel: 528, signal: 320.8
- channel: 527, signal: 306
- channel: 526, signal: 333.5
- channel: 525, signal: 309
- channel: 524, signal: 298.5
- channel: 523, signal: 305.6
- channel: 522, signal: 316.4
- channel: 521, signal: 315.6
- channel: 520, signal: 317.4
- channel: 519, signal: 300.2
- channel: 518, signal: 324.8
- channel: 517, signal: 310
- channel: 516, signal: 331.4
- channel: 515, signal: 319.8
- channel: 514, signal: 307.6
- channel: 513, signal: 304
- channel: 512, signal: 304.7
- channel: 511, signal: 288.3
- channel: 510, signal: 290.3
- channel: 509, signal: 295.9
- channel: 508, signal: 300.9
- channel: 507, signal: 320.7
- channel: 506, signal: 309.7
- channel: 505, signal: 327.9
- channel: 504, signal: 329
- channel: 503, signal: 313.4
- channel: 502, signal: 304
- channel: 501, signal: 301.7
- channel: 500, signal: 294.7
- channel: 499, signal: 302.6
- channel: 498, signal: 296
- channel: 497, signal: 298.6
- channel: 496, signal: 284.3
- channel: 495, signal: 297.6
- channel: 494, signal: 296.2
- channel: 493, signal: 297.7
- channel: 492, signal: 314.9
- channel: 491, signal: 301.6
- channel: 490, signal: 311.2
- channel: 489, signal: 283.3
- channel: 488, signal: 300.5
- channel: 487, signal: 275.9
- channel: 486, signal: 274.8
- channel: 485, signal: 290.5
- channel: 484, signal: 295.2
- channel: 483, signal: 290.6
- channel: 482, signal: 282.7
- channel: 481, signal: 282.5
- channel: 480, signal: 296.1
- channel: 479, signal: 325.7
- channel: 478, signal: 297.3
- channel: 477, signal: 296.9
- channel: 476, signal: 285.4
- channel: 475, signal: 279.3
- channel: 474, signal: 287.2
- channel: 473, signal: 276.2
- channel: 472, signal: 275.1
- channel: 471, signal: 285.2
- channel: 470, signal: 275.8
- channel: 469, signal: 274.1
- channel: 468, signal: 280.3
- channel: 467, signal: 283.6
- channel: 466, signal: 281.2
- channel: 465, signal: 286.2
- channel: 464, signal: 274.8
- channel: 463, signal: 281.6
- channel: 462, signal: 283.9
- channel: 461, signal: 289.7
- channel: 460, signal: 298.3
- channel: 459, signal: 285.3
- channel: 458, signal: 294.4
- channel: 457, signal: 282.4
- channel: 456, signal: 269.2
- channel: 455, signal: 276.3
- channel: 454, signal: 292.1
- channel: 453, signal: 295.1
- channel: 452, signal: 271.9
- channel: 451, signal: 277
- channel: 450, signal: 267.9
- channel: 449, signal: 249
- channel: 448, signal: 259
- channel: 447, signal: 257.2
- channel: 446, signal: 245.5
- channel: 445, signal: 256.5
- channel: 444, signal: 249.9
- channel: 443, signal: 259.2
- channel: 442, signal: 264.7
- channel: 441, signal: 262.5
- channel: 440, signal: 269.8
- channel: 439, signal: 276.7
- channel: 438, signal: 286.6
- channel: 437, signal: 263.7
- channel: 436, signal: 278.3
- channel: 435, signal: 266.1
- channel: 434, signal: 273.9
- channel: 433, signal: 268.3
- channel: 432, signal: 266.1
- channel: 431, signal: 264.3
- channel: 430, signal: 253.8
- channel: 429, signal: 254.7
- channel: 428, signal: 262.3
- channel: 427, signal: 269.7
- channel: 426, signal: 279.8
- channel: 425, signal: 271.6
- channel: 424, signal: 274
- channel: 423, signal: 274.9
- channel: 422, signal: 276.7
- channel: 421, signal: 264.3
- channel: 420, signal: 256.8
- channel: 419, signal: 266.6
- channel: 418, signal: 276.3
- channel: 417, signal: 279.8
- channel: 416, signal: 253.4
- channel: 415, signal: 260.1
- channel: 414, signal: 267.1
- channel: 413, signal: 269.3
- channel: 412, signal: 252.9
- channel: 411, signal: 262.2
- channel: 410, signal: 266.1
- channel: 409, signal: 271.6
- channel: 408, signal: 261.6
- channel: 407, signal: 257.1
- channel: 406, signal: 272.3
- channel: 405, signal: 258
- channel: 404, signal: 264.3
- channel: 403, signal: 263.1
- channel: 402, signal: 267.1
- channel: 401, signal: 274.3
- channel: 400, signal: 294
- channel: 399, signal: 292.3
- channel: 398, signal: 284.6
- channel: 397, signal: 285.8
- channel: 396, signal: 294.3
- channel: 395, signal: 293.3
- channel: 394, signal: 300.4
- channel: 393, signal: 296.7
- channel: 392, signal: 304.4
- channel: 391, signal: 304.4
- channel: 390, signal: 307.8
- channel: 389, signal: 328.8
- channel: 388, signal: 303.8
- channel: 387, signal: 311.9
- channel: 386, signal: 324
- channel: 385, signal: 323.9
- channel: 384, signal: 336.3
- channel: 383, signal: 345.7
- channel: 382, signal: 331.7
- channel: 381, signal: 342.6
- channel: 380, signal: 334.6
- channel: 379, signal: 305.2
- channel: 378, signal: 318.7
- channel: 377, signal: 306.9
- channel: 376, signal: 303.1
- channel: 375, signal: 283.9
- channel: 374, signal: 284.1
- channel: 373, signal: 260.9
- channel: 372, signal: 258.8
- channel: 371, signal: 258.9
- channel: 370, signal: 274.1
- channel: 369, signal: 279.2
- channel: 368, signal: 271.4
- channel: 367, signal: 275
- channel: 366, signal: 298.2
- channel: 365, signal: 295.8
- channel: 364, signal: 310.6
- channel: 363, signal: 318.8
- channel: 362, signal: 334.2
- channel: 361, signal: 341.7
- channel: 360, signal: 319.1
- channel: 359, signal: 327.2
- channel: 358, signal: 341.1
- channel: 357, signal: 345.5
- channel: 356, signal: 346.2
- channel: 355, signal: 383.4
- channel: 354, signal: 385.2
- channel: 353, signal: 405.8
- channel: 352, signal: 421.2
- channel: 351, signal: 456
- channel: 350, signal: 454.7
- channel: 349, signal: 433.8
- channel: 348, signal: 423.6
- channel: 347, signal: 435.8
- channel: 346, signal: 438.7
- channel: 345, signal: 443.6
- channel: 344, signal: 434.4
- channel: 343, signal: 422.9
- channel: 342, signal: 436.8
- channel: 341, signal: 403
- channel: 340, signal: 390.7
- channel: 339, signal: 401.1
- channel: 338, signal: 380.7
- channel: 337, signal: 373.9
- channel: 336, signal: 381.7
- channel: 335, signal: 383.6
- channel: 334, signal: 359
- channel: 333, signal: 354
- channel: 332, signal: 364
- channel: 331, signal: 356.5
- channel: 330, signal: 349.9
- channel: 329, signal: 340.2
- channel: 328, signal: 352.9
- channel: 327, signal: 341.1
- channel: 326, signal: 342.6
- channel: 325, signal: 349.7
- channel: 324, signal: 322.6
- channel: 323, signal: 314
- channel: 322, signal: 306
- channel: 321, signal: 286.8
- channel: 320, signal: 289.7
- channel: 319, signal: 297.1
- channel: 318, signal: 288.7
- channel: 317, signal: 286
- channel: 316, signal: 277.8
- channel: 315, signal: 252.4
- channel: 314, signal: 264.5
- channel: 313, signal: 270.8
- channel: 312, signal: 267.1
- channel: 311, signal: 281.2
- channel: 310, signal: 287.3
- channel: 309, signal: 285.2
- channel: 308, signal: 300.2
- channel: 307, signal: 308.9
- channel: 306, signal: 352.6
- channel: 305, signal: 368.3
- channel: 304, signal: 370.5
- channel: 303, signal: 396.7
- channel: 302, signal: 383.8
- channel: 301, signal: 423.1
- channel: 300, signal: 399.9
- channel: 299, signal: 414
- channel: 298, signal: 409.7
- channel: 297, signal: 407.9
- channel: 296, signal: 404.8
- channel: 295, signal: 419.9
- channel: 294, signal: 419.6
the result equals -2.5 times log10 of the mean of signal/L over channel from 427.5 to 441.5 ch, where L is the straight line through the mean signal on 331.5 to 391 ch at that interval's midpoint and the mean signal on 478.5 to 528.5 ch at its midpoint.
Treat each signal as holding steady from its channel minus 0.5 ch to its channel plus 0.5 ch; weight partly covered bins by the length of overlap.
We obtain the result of 0.21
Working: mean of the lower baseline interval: 349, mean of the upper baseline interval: 304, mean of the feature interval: 268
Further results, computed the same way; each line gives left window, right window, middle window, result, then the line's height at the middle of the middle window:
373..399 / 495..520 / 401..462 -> 0.148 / 308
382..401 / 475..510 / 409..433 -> 0.146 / 305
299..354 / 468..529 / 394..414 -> 0.212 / 332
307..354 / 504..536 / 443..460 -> 0.212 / 330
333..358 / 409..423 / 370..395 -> 0.082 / 331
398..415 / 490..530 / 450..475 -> 0.031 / 290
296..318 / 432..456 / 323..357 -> -0.217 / 318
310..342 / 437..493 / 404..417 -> 0.144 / 301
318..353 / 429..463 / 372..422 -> 0.106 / 318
